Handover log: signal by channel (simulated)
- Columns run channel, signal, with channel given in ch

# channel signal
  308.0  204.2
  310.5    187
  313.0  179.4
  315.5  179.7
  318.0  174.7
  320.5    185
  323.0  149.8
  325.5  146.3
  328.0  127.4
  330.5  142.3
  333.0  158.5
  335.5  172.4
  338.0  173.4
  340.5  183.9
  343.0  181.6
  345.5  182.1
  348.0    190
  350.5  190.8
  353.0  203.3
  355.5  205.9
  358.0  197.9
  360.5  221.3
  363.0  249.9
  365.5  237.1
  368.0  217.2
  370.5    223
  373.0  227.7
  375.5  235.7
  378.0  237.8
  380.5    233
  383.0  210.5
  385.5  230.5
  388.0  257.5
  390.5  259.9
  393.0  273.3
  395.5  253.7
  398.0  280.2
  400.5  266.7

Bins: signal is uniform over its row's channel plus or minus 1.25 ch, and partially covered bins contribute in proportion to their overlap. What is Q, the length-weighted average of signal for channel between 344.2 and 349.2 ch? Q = 186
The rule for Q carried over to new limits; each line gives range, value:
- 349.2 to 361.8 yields 204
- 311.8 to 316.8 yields 180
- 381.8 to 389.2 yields 233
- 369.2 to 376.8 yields 229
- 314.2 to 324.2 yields 172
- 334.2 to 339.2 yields 173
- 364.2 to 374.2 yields 226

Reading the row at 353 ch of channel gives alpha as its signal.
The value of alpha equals 203.3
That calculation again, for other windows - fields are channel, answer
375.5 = 235.7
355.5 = 205.9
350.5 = 190.8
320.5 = 185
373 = 227.7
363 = 249.9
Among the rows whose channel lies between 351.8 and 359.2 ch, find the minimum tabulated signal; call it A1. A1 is 197.9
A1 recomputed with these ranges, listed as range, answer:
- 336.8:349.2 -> 173.4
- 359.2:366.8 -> 221.3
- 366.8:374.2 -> 217.2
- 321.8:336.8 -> 127.4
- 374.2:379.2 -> 235.7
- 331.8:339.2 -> 158.5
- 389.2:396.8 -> 253.7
